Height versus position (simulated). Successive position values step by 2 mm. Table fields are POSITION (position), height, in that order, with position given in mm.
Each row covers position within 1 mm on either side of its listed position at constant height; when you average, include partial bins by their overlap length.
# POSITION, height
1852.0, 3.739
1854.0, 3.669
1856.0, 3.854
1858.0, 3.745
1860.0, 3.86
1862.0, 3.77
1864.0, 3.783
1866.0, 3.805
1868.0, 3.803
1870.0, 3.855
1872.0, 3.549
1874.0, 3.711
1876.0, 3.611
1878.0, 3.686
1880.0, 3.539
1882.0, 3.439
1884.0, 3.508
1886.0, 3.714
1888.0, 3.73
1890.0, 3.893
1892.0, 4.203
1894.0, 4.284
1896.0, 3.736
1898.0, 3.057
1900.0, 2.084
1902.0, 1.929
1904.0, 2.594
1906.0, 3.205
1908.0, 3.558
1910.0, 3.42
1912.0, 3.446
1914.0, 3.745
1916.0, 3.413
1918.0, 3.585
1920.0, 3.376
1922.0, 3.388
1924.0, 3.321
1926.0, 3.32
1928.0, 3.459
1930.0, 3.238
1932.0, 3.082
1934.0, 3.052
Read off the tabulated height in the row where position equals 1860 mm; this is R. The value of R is 3.86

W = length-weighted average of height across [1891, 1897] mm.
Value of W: 4.07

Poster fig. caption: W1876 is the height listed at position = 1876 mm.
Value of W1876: 3.611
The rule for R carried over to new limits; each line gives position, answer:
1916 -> 3.413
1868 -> 3.803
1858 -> 3.745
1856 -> 3.854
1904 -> 2.594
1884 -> 3.508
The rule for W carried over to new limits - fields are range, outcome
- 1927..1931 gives 3.35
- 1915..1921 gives 3.46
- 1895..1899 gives 3.4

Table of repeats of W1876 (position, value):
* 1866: 3.805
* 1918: 3.585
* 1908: 3.558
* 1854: 3.669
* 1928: 3.459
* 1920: 3.376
